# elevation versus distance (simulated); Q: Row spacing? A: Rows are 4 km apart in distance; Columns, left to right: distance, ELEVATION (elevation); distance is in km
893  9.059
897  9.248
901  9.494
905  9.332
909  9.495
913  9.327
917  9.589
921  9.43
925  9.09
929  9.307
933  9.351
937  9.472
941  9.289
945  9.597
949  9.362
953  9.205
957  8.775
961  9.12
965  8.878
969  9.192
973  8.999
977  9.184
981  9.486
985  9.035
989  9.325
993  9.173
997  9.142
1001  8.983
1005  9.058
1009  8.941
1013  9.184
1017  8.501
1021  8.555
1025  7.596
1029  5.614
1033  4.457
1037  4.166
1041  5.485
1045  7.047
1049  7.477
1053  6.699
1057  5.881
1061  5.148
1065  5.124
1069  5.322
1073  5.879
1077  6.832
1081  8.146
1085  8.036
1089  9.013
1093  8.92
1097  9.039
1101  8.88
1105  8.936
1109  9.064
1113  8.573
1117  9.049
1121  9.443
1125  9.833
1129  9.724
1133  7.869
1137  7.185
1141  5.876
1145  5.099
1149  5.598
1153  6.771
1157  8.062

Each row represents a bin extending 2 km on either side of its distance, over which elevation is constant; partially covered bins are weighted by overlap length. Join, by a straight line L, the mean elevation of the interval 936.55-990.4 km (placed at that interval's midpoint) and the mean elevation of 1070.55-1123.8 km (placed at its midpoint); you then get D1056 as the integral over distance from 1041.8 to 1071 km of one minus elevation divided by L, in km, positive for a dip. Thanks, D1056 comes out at 8.8 km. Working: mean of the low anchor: 9.2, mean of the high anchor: 8.44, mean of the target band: 6.07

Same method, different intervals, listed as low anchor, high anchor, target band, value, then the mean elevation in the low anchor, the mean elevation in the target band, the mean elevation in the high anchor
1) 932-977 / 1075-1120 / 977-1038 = 5.5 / 9.2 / 8.18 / 8.61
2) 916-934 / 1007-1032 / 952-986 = -1.6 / 9.34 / 9.1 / 7.92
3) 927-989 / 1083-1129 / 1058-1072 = 5.8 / 9.22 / 5.3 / 9.01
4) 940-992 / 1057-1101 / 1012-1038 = 4.1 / 9.19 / 6.88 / 7.17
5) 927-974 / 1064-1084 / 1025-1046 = 5.2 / 9.22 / 5.49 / 6.41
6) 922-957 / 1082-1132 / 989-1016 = 0.3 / 9.3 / 9.08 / 9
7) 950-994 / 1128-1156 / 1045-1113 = 1.8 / 9.13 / 7.42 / 6.82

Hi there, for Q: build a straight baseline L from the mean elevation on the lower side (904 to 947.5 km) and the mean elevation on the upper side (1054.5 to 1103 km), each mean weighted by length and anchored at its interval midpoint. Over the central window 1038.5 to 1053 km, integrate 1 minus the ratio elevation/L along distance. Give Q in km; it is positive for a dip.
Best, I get 2.0 km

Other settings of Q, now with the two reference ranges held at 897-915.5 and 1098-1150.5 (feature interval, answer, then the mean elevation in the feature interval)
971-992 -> -0.57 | 9.2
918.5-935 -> -0.04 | 9.3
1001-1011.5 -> -0.22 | 9.01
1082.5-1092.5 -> -0.27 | 8.56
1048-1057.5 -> 2.02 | 6.73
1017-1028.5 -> 1.18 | 7.83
